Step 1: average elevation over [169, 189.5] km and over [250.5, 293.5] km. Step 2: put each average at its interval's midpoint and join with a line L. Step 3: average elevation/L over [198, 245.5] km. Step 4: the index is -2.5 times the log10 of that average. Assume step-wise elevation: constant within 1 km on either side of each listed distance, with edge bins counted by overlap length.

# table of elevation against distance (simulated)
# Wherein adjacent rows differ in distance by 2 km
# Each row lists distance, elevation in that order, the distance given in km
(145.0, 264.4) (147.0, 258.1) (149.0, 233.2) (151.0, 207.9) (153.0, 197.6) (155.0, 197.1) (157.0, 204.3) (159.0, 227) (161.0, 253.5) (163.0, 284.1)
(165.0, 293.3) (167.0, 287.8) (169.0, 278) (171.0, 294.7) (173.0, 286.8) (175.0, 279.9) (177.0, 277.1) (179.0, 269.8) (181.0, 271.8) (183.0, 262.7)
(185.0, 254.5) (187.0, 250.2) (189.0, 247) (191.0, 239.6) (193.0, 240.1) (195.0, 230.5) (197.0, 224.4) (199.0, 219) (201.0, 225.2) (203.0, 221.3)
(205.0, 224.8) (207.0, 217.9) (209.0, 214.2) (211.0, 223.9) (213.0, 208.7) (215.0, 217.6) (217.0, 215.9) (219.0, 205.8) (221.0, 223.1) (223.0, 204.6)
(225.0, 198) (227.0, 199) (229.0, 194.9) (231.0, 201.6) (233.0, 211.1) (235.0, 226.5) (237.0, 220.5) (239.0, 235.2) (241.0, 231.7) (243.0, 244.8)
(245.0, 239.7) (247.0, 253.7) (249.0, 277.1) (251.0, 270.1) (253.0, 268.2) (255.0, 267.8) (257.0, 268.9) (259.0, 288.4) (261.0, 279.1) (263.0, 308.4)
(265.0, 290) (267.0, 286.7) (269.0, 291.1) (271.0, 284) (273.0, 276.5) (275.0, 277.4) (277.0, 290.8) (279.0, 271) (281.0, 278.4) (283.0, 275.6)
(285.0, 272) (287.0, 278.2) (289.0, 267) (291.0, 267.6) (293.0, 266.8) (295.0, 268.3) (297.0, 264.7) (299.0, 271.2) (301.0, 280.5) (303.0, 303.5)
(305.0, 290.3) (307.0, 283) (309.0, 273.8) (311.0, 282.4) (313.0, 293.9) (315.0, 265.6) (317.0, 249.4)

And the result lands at 0.25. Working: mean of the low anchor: 270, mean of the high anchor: 279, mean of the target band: 217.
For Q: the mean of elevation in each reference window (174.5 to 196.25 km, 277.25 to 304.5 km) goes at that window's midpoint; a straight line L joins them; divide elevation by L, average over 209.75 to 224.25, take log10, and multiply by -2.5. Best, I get 0.22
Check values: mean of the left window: 256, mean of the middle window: 214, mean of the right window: 275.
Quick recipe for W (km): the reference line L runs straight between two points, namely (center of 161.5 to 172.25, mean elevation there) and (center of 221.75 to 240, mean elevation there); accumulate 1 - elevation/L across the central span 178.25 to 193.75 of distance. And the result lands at 0.5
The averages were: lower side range 286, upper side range 210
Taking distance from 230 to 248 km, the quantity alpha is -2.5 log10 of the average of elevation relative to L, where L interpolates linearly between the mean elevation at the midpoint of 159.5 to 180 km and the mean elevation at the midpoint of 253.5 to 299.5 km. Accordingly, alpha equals 0.21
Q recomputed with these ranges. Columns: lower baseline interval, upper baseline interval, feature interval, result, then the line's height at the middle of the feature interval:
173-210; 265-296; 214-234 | 0.23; 256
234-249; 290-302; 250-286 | -0.11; 254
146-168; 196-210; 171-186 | -0.18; 231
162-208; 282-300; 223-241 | 0.23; 262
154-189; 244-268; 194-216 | 0.21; 267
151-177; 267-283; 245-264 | 0.01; 277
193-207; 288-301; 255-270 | -0.13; 254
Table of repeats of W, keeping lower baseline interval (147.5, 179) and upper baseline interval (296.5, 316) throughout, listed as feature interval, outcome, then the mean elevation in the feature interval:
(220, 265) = 4.5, 243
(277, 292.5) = 0.2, 274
